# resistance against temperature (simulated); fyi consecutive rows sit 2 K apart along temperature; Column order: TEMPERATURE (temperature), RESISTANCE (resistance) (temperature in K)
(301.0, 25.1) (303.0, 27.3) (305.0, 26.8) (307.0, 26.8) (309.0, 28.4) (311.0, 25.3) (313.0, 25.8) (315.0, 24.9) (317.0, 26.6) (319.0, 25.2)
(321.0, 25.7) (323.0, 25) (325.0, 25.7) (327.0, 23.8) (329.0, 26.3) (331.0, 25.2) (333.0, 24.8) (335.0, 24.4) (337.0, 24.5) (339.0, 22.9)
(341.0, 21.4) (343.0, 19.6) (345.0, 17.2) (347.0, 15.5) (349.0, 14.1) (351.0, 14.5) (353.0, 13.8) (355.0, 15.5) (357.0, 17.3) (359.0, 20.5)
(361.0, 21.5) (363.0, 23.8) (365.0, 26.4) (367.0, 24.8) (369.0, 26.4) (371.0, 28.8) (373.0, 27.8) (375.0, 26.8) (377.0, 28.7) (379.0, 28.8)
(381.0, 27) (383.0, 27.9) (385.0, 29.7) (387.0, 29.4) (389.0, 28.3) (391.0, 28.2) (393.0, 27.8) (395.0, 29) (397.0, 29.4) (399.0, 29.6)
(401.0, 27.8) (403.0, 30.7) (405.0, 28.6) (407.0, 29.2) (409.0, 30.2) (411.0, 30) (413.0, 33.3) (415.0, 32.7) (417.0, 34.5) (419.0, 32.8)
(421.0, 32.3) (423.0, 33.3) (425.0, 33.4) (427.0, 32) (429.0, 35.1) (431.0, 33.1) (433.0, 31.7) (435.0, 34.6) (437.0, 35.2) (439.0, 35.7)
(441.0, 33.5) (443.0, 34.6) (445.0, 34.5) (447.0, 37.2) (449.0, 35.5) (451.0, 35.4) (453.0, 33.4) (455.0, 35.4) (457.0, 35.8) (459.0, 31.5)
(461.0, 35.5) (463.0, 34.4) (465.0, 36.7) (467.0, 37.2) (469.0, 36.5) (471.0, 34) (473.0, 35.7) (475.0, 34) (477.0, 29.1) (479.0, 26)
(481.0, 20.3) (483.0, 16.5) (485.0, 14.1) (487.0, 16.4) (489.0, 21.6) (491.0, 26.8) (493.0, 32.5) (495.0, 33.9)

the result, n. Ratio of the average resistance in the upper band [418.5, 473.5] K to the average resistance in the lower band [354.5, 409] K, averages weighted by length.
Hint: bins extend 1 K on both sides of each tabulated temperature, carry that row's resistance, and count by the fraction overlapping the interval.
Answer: 1.3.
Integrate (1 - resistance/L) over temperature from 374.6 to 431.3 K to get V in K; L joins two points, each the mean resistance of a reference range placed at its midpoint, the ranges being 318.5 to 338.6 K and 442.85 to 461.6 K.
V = 1.2 K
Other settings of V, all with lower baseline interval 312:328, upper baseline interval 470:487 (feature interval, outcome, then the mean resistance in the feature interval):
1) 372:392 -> -2.20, 28.3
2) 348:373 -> 4.44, 20.9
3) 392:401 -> -1.18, 28.8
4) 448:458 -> -3.72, 35.1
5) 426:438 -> -3.79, 33.6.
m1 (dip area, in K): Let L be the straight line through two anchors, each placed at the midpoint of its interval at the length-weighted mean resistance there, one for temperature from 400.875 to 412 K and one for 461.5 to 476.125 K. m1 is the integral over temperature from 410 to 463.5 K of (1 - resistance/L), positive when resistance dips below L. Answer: -2.57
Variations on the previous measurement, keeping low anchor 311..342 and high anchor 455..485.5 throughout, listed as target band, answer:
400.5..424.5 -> -2.5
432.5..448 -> -2.7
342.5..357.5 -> 5.8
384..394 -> -0.4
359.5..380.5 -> 0.3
